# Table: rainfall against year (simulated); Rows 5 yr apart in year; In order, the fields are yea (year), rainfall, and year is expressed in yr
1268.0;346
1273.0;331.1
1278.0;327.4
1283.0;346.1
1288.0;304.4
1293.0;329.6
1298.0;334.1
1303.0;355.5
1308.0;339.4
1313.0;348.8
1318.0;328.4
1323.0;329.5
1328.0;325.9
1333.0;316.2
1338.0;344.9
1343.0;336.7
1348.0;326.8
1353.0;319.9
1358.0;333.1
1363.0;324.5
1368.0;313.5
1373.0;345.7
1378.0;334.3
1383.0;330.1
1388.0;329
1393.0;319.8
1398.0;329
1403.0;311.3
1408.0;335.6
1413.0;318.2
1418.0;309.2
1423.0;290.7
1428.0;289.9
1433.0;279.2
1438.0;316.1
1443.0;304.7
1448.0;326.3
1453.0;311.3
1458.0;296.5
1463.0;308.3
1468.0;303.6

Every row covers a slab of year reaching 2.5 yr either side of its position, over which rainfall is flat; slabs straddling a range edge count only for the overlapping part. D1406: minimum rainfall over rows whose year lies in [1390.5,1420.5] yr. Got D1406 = 309.2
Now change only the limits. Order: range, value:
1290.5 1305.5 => 329.6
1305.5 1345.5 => 316.2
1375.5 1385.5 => 330.1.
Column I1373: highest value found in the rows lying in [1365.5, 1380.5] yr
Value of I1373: 345.7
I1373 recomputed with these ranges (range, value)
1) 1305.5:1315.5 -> 348.8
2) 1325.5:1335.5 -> 325.9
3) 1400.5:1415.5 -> 335.6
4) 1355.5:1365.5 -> 333.1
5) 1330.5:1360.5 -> 344.9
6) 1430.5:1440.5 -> 316.1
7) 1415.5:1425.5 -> 309.2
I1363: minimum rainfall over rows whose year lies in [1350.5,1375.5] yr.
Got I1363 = 313.5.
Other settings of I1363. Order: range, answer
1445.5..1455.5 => 311.3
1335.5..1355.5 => 319.9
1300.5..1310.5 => 339.4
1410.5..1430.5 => 289.9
